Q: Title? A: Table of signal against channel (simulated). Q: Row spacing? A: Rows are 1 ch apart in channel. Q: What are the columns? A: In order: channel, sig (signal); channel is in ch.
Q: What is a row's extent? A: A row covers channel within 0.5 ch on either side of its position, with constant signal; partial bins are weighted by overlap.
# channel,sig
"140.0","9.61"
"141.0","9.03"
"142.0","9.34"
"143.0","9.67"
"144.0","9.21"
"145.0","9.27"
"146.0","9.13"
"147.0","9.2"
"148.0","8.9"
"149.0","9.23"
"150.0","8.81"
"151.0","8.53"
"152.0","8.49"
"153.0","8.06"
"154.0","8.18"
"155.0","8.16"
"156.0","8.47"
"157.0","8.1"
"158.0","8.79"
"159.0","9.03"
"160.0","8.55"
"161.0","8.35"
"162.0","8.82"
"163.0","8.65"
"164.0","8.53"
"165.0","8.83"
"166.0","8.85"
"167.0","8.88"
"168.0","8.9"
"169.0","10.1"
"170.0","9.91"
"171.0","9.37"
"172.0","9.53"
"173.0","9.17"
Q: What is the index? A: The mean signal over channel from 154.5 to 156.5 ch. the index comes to 8.32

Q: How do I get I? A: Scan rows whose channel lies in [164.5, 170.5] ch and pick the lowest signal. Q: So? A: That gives 8.83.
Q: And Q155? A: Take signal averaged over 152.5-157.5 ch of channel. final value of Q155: 8.19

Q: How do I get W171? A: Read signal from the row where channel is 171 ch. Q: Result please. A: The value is 9.37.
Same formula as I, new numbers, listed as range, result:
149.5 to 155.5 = 8.06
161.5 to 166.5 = 8.53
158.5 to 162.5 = 8.35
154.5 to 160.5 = 8.1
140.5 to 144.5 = 9.03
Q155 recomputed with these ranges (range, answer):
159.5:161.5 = 8.45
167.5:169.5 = 9.5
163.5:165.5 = 8.68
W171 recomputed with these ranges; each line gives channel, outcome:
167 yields 8.88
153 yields 8.06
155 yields 8.16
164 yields 8.53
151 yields 8.53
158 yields 8.79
